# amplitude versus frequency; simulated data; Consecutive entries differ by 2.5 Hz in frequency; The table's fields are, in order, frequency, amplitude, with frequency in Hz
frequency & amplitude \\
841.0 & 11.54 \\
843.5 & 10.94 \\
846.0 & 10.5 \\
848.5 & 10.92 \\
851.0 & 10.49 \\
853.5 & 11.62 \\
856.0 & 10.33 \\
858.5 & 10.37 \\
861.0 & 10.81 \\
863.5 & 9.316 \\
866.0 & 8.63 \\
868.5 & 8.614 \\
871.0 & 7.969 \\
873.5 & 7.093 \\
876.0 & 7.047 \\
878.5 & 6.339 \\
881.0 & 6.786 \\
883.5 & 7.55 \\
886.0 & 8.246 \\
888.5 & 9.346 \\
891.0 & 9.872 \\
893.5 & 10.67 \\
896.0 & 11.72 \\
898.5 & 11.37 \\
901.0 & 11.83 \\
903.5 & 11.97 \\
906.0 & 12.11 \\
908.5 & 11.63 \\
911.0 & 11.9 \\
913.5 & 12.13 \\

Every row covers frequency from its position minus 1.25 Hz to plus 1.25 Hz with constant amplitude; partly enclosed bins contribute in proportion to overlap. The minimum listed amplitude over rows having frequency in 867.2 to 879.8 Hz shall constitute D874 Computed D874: 6.339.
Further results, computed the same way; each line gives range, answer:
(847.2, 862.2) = 10.33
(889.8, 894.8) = 9.872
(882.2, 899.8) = 7.55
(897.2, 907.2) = 11.37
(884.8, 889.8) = 8.246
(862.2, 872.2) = 7.969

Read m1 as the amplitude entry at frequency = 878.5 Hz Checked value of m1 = 6.339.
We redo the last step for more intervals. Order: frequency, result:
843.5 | 10.94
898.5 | 11.37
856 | 10.33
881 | 6.786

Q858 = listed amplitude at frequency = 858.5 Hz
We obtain 10.37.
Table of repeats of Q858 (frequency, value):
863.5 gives 9.316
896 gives 11.72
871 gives 7.969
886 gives 8.246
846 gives 10.5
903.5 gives 11.97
